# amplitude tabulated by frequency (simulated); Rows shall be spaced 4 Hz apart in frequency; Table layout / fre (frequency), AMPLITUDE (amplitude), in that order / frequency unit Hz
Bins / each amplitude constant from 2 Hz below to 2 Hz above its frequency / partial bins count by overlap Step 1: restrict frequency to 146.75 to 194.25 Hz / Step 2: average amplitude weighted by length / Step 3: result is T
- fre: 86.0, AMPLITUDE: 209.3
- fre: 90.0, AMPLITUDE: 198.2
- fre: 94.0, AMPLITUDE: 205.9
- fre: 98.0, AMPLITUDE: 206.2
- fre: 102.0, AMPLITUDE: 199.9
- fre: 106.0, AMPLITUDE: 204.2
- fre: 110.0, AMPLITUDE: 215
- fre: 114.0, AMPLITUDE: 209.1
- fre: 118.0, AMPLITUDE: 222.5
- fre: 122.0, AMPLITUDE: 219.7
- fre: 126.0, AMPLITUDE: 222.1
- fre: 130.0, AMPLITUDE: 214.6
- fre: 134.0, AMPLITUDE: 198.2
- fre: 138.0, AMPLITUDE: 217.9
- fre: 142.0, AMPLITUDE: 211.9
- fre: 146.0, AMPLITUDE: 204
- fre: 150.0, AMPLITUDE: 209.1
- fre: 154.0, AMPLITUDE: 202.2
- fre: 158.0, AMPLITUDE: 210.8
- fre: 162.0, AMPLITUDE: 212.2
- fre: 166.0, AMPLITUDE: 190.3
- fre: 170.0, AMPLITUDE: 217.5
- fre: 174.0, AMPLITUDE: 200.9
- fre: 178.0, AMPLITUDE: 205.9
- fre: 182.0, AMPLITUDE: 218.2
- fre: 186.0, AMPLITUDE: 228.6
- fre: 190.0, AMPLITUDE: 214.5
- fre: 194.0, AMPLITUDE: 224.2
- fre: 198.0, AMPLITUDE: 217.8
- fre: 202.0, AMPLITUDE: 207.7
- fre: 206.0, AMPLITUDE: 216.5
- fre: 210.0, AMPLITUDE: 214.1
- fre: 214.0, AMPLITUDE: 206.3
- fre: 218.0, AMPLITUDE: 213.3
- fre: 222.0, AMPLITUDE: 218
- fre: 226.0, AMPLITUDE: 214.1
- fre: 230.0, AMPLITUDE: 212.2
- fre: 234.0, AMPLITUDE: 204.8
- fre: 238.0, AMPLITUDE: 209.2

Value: 211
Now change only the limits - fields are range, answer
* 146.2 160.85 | 207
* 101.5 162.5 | 211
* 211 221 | 211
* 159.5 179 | 205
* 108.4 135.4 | 215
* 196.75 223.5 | 213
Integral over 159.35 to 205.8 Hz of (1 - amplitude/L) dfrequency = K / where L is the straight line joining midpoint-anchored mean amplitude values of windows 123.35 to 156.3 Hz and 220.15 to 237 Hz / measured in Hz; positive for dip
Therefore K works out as -0.3 Hz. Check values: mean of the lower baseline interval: 210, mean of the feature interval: 213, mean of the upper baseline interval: 212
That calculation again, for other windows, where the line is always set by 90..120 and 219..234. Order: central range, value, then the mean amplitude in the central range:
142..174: 0.6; 207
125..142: -0.2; 213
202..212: -0.1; 214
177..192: -0.4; 218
